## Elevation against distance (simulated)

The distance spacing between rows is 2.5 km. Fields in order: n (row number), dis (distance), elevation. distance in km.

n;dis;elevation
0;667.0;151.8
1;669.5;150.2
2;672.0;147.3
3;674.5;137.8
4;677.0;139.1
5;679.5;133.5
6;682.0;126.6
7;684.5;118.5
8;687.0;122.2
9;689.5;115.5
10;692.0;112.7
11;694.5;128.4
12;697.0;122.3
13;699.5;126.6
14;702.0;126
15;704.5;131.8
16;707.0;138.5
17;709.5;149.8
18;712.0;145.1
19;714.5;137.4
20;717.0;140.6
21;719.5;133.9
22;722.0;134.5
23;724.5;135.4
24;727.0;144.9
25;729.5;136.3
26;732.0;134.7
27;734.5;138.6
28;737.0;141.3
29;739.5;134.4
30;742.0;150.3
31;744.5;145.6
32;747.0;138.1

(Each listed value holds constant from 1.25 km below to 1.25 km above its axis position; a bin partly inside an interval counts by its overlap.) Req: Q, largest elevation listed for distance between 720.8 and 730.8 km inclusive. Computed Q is 144.9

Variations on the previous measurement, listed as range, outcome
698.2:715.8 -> 149.8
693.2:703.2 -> 128.4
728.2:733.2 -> 136.3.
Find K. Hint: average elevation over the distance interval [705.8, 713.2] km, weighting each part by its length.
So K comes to 145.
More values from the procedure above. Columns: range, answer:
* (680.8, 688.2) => 122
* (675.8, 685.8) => 129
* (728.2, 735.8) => 137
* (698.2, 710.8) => 135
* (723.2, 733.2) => 138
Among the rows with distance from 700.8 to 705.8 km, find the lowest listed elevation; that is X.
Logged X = 126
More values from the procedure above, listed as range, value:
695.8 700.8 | 122.3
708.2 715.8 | 137.4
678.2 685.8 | 118.5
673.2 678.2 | 137.8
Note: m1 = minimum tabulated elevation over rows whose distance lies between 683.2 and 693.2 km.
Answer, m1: 112.7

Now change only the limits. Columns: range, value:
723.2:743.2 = 134.4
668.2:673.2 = 147.3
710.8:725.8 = 133.9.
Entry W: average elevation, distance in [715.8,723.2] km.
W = 136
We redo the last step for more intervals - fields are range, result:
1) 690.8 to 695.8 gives 121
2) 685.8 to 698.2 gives 120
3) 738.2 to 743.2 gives 142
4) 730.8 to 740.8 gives 137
